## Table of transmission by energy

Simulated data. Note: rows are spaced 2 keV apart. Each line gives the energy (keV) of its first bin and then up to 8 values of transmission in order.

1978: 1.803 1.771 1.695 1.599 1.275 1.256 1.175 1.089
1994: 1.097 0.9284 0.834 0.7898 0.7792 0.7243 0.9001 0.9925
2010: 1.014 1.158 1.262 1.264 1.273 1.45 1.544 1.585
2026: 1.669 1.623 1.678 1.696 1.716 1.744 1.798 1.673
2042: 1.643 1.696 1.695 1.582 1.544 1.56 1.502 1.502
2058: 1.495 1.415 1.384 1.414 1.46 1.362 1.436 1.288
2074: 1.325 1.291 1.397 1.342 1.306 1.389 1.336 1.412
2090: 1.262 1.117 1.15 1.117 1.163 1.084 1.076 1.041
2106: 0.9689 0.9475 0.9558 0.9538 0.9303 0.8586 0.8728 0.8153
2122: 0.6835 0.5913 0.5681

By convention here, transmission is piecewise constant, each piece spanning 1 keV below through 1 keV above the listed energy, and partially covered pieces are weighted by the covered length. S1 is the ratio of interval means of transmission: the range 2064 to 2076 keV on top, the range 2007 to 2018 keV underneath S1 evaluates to 1.2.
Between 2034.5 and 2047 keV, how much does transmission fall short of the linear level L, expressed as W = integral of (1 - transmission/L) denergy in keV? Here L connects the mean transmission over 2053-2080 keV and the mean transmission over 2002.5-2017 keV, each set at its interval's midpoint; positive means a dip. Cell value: -4.8 keV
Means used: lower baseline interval 1.04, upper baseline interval 1.4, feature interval 1.71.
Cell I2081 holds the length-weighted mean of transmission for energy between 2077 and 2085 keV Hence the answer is 1.36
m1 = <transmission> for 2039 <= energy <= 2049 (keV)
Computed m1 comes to 1.66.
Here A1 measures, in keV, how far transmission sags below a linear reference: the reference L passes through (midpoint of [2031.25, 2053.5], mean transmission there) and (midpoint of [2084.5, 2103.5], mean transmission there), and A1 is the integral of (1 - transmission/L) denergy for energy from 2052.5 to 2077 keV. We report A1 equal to 0.8 keV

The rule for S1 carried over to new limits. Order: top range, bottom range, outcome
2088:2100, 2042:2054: 0.73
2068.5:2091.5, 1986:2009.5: 1.37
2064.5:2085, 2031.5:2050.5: 0.81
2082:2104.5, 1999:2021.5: 1.13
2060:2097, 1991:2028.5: 1.15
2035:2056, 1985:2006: 1.65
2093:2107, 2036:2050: 0.65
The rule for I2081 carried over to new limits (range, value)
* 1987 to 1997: 1.11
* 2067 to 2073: 1.36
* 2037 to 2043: 1.7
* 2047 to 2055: 1.55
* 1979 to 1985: 1.69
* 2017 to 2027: 1.5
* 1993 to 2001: 0.912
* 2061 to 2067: 1.42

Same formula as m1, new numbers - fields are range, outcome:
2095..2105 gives 1.1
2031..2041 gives 1.73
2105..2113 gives 0.956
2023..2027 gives 1.63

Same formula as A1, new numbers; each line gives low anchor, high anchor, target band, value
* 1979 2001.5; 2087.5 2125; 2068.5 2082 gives -3.71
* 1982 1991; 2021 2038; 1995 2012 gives 6.86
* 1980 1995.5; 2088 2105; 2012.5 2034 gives -4.05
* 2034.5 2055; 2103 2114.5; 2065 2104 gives -1.61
